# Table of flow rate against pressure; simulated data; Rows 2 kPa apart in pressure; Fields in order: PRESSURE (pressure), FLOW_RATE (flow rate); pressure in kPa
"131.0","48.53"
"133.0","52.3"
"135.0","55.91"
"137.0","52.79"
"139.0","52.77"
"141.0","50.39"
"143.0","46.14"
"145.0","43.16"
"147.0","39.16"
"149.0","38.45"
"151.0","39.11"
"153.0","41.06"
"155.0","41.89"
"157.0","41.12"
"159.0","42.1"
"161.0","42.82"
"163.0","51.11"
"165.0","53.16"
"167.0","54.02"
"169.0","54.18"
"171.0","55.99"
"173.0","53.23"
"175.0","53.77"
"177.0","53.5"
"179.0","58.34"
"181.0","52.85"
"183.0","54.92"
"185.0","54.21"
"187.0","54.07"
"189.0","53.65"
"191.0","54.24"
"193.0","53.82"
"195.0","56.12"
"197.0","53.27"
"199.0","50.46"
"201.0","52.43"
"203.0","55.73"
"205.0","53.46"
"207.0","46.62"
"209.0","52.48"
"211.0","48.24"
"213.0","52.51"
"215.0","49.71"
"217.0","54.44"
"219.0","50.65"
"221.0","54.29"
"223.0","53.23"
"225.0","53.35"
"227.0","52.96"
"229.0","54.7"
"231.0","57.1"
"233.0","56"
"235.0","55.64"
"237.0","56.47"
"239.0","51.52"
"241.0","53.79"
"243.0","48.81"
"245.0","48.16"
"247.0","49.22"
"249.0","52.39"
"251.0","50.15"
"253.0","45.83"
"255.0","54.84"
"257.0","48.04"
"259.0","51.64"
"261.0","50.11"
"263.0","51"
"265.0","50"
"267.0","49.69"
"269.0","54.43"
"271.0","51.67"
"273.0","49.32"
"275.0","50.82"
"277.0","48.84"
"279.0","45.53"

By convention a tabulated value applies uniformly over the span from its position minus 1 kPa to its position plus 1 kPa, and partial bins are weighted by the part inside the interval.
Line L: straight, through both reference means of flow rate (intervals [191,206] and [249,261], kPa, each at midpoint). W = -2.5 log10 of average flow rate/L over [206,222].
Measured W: 0.03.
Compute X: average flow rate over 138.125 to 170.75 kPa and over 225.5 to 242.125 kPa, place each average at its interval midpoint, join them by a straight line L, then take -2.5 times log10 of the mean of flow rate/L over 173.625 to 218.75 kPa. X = -0.06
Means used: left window 45.9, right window 54.7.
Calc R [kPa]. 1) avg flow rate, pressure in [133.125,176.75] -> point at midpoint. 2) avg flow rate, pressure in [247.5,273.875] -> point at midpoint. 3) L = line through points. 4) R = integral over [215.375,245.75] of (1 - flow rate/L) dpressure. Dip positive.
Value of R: -2.1 kPa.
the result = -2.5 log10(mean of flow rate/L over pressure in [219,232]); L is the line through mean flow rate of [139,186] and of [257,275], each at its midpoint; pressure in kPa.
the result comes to -0.08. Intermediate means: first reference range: 48.6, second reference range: 50.8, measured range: 54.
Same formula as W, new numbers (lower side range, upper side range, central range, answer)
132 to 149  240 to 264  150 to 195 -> -0.037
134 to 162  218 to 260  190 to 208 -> -0.083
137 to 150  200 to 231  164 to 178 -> -0.122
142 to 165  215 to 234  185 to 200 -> -0.102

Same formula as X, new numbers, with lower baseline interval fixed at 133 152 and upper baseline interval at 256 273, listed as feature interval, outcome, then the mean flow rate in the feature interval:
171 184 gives -0.14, 54.6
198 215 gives -0.06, 51.4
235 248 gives -0.04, 51.7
